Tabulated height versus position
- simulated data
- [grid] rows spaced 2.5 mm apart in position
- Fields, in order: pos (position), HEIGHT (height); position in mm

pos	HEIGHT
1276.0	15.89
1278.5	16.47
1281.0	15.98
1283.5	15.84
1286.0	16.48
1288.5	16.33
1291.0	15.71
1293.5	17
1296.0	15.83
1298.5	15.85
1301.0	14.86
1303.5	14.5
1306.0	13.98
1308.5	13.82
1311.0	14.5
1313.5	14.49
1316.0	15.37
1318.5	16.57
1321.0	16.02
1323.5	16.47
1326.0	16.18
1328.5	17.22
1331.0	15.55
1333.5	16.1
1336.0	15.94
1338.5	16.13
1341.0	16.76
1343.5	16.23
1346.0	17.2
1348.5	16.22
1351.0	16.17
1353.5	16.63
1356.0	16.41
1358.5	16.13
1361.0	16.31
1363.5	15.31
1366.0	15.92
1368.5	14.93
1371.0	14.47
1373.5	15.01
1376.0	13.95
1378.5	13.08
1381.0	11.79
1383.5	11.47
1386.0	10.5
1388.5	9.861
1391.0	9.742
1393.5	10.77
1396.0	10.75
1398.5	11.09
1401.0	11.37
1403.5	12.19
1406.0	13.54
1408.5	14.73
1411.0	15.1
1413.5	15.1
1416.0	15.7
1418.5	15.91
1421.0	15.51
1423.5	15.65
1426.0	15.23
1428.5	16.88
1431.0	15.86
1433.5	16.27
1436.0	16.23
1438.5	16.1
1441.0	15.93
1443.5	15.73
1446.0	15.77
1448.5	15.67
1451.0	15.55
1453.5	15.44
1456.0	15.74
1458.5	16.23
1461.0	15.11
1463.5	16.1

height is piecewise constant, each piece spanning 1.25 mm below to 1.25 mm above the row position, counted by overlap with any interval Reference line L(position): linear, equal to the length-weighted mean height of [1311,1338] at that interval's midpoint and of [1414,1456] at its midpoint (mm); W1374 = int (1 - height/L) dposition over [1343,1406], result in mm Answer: 8.6 mm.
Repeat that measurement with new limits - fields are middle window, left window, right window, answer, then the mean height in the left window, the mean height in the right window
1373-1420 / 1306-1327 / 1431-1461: 8.9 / 15.3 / 15.8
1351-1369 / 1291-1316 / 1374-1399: -4.9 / 15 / 11.4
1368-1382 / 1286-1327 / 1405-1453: 1.5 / 15.5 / 15.6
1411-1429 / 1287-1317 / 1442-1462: -0.1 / 15.2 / 15.7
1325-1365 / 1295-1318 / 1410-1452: -3.0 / 14.8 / 15.8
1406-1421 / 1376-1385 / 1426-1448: -0.7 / 12.3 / 16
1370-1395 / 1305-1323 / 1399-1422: 4.2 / 15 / 14.2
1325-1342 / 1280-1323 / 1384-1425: -1.8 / 15.5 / 13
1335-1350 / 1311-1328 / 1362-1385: -1.4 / 15.8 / 14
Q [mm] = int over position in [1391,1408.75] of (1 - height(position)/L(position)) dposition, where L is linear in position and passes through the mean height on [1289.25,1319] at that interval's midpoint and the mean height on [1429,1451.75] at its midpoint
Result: 4.48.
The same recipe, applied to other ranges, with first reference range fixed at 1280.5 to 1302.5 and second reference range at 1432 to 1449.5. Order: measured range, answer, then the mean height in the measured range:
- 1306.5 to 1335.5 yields 0.62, 15.6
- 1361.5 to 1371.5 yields 0.42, 15.3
